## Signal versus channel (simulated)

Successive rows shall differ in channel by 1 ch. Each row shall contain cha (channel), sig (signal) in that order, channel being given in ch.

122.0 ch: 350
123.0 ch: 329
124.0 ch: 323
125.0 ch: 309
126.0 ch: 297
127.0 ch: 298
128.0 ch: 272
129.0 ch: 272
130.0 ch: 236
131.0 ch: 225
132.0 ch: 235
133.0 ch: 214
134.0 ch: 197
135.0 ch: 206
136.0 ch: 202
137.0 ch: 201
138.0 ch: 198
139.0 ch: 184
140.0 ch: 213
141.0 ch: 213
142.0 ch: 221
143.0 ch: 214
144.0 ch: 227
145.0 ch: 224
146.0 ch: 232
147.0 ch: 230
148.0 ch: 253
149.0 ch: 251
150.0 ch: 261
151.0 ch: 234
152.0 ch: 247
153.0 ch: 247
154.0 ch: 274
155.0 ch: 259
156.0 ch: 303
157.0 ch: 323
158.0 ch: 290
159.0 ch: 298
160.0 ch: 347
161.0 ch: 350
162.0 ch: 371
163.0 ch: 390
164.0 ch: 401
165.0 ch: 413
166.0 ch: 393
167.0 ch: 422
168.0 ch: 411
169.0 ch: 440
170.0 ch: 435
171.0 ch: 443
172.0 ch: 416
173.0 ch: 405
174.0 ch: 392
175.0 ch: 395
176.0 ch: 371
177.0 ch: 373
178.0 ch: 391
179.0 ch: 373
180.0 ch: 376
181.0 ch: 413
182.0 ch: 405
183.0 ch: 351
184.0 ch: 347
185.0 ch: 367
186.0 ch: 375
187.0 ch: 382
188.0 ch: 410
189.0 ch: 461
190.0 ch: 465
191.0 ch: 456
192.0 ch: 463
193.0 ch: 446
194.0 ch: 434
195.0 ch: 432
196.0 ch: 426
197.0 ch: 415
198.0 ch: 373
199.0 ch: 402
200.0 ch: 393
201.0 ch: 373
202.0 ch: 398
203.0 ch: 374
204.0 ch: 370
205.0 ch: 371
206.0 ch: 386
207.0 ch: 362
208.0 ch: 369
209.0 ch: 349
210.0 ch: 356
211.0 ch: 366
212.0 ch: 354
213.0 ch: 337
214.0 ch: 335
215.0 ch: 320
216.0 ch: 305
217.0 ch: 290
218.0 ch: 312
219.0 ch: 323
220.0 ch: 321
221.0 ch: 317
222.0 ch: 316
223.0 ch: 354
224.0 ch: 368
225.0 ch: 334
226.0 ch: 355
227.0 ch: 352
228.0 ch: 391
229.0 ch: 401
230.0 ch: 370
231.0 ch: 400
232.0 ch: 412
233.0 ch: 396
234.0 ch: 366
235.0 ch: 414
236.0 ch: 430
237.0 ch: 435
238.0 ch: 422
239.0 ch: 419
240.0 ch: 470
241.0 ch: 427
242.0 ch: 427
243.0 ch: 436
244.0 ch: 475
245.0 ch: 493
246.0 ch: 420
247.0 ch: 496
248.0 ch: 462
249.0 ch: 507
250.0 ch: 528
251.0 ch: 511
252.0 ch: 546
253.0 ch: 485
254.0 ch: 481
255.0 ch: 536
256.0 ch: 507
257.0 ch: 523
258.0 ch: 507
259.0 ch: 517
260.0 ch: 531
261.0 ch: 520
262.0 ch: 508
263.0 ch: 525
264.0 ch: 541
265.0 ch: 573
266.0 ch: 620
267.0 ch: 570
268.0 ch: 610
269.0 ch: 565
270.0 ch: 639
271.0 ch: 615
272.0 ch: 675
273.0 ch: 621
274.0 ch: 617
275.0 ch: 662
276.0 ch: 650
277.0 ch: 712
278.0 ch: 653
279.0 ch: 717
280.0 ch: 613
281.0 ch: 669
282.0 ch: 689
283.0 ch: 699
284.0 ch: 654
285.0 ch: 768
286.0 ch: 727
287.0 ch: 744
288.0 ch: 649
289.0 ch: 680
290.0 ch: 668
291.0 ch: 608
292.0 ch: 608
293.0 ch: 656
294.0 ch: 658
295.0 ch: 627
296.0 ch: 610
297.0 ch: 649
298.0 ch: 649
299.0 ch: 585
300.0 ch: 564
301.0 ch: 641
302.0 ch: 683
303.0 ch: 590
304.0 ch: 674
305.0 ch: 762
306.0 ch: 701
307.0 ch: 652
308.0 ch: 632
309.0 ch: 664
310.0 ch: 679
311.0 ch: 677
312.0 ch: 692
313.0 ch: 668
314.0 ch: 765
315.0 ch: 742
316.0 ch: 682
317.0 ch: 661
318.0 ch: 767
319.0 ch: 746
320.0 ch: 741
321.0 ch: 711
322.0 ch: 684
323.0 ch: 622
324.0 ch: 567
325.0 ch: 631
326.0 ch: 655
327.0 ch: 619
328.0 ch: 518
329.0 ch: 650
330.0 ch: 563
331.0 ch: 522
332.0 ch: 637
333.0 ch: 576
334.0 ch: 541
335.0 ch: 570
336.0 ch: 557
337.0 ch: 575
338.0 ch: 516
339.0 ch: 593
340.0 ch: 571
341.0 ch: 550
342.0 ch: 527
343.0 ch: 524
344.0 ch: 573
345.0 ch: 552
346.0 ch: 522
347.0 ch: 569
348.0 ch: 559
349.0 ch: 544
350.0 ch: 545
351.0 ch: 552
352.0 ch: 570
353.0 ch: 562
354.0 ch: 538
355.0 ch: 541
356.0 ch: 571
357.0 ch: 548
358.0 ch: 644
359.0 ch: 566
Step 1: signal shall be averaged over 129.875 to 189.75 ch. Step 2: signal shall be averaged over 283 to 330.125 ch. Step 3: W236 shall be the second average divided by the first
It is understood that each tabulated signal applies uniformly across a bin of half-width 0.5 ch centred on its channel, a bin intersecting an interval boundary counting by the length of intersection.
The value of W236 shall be 2.10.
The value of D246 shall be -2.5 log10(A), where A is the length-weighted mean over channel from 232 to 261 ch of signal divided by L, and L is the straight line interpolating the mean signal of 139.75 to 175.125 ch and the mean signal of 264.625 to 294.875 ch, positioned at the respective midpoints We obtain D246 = 0.196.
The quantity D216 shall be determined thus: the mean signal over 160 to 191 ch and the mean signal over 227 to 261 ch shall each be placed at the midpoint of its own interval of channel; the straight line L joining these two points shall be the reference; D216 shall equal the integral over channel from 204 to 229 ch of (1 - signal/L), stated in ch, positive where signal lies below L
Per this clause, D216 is 5.1 ch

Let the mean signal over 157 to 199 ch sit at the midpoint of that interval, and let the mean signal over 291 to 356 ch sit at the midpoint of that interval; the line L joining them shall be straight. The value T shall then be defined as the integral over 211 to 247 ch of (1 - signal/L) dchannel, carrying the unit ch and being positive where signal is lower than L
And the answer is 7.1 ch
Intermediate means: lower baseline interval 397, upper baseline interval 617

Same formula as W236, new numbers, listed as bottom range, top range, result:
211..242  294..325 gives 1.81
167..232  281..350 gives 1.66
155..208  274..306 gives 1.70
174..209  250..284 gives 1.48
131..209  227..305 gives 1.65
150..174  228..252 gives 1.25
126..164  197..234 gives 1.40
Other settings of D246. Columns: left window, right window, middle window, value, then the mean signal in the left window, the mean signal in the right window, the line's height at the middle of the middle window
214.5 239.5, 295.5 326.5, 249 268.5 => -0.114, 365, 669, 480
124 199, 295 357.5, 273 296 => -0.226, 329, 615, 542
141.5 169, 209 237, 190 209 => -0.192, 302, 357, 338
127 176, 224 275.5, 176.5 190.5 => -0.098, 294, 490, 358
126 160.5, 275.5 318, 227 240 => 0.217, 245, 670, 495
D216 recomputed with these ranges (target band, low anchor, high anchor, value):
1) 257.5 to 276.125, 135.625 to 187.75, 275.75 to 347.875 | -1.24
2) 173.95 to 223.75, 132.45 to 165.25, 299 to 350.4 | -2.29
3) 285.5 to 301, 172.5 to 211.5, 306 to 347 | -2.18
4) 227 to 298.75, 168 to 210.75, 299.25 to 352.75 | -4.40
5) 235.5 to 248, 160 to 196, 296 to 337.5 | 1.66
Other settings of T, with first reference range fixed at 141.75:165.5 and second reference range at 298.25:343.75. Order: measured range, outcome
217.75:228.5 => 2.2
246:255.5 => -0.3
